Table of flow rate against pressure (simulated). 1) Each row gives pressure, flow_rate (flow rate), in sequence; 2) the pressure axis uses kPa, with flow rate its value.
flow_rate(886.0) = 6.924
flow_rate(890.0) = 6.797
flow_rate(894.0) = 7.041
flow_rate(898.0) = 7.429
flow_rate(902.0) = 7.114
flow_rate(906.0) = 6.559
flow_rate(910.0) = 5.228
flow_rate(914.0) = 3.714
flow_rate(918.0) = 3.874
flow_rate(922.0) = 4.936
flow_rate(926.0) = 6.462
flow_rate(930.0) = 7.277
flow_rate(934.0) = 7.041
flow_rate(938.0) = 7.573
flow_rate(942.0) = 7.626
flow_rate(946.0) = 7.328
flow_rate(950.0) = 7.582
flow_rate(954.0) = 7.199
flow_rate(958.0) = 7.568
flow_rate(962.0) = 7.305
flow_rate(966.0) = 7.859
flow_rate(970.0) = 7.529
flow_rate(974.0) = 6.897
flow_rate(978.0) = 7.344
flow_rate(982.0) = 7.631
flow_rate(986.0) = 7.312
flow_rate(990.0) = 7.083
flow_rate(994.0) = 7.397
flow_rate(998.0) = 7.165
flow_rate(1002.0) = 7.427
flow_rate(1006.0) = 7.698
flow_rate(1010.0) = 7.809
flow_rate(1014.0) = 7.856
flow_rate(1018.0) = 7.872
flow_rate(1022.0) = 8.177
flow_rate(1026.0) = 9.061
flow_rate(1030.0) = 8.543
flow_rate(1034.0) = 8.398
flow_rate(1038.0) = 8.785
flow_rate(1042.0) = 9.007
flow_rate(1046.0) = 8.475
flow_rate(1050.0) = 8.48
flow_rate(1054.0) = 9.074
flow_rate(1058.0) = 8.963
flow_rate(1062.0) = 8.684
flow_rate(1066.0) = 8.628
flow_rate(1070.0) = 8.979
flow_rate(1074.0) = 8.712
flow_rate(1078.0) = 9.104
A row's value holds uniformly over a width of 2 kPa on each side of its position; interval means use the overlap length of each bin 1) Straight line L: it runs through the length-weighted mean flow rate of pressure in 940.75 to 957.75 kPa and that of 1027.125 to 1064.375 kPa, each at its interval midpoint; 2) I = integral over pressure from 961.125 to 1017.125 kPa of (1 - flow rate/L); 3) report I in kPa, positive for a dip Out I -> 3.5 kPa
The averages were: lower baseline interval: 7.44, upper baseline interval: 8.72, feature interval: 7.46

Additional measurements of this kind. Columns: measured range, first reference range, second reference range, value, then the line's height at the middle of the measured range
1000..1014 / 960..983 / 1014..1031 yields 0.7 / 8.06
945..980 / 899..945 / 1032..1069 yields -2.1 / 6.98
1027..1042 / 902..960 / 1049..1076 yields -0.7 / 8.3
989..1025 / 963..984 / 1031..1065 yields 1.6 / 8.02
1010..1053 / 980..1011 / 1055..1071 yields -1.5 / 8.17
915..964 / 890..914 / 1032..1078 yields 1.9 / 7.01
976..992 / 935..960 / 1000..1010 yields 0.5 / 7.56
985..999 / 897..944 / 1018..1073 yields 0.7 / 7.62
